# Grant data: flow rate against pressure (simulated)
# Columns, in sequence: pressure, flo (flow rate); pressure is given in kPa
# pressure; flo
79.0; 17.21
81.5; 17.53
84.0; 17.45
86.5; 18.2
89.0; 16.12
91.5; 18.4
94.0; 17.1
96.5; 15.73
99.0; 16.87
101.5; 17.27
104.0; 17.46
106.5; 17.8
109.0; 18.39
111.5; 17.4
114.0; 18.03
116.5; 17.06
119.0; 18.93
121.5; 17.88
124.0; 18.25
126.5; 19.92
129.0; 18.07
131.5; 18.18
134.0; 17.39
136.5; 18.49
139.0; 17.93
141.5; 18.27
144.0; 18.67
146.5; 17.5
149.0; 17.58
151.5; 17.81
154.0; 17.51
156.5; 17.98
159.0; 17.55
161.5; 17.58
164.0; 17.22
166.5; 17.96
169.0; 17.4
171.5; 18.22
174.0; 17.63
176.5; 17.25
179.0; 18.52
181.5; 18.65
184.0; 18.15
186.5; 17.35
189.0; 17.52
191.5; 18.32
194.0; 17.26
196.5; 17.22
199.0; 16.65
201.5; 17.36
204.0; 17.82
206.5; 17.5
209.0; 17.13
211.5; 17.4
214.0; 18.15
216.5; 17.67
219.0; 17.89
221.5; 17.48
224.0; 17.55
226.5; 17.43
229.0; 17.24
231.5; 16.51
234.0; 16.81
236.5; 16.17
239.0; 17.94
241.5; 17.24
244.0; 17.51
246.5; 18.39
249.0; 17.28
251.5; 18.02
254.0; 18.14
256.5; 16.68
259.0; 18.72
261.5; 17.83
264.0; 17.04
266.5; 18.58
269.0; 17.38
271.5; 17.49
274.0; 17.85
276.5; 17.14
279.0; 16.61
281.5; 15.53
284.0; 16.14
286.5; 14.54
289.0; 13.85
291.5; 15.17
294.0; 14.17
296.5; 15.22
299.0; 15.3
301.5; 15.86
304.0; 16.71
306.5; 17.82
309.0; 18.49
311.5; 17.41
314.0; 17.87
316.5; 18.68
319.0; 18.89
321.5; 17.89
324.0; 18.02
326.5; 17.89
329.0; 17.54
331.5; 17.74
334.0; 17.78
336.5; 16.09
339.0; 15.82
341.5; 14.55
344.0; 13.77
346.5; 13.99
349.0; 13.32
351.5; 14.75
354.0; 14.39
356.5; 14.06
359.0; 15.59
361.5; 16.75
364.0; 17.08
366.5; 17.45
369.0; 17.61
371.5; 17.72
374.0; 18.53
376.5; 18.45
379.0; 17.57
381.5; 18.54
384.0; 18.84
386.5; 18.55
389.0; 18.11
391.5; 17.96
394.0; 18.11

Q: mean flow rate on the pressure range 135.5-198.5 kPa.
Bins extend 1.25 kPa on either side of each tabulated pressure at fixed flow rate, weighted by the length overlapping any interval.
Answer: 17.8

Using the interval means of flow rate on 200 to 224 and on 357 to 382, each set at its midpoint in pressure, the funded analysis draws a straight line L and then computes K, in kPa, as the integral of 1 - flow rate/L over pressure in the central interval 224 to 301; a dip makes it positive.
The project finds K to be 3.2 kPa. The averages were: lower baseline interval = 17.6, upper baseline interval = 17.4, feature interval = 16.8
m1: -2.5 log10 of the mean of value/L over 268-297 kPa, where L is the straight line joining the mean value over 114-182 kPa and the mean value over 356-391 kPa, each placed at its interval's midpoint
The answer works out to 0.12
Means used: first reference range 18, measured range 15.9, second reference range 17.6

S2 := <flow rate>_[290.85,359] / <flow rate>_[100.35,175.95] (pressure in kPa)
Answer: 0.9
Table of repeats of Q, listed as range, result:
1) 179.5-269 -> 17.6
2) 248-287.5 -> 17.2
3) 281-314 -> 15.9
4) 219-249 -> 17.3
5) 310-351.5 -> 16.7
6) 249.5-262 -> 17.8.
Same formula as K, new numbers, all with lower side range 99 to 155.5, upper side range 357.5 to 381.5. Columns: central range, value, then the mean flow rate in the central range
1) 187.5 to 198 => 0.16 kPa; 17.6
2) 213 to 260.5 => 0.57 kPa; 17.5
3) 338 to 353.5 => 2.79 kPa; 14.3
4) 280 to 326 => 2.69 kPa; 16.6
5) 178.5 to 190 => -0.11 kPa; 18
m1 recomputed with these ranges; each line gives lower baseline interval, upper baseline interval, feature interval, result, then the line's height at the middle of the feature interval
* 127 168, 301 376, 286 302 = 0.15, 17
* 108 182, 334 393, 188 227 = 0.00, 17.6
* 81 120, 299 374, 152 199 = -0.03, 17.2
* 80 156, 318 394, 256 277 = -0.03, 17.2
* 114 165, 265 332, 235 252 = -0.01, 17.3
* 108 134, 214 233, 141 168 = 0.01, 17.9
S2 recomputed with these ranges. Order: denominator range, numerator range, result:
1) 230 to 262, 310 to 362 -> 0.93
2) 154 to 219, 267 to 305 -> 0.90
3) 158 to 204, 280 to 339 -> 0.95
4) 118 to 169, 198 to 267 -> 0.97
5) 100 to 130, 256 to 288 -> 0.94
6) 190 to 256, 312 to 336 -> 1.03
